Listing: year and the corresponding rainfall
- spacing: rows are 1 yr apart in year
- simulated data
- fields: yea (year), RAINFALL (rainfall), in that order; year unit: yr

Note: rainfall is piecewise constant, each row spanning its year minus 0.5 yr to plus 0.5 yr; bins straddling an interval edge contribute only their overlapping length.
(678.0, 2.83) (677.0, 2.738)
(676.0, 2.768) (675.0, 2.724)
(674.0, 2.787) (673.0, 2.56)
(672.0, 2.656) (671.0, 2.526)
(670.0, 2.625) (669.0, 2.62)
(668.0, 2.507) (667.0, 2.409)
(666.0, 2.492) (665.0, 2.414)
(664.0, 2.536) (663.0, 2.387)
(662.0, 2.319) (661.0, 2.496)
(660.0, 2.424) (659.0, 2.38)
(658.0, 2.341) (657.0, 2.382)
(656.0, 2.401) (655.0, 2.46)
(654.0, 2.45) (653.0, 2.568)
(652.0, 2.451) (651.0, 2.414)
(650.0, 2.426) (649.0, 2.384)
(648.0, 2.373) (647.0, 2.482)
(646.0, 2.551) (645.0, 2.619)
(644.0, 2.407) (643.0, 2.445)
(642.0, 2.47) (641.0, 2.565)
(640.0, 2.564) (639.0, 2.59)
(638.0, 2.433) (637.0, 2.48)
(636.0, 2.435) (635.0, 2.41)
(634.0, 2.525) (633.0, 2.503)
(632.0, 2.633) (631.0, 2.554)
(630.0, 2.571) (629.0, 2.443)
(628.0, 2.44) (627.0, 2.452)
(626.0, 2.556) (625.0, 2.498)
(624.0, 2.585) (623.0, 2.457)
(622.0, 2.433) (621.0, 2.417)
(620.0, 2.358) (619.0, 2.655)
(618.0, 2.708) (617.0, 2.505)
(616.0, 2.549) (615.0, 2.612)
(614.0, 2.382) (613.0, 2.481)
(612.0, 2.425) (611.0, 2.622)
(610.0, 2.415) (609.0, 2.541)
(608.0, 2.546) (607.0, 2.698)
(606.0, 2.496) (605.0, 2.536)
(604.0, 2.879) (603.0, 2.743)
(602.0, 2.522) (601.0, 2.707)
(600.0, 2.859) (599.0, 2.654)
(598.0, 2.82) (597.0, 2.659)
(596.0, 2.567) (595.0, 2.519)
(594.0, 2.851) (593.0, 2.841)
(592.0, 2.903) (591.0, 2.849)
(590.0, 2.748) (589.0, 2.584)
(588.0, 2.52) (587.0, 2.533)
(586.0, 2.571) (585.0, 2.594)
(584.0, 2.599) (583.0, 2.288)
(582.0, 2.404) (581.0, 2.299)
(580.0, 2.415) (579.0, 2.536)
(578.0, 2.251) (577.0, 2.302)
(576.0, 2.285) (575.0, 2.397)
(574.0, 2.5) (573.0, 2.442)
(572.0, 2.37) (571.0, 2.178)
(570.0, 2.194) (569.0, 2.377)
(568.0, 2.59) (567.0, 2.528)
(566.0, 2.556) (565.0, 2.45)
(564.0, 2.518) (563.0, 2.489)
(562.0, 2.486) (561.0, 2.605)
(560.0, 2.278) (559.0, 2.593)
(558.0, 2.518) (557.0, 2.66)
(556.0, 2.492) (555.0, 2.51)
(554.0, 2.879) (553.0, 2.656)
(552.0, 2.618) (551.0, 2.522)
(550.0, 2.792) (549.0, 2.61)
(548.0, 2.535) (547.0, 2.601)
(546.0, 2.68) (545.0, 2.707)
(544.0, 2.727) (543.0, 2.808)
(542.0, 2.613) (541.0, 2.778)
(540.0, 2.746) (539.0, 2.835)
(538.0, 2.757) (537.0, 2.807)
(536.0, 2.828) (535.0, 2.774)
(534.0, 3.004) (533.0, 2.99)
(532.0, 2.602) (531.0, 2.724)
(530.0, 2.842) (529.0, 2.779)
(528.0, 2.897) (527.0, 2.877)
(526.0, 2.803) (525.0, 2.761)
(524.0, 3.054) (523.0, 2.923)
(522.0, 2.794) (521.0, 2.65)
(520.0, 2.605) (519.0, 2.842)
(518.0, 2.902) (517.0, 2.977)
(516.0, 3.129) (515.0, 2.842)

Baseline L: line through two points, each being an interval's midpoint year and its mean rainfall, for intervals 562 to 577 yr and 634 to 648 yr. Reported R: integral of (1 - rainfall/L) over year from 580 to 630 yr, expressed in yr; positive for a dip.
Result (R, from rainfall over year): -2.5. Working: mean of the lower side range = 2.42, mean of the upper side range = 2.49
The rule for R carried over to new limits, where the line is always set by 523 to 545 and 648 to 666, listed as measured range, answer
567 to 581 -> 1.6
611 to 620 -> 0.1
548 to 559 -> 0.5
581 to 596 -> 0.1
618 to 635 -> 0.1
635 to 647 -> -0.1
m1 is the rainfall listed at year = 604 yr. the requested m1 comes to 2.879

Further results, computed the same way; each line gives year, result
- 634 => 2.525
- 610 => 2.415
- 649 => 2.384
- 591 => 2.849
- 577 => 2.302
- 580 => 2.415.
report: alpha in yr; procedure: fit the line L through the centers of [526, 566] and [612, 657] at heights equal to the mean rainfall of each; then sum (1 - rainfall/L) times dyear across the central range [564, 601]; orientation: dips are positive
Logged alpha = 1.0 yr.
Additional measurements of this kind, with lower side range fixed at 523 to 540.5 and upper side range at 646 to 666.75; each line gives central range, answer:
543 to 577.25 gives 2.7 yr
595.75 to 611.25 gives -0.2 yr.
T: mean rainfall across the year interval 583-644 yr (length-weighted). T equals 2.57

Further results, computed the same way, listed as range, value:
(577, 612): 2.6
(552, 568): 2.55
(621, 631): 2.49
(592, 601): 2.73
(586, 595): 2.71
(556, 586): 2.44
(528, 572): 2.63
